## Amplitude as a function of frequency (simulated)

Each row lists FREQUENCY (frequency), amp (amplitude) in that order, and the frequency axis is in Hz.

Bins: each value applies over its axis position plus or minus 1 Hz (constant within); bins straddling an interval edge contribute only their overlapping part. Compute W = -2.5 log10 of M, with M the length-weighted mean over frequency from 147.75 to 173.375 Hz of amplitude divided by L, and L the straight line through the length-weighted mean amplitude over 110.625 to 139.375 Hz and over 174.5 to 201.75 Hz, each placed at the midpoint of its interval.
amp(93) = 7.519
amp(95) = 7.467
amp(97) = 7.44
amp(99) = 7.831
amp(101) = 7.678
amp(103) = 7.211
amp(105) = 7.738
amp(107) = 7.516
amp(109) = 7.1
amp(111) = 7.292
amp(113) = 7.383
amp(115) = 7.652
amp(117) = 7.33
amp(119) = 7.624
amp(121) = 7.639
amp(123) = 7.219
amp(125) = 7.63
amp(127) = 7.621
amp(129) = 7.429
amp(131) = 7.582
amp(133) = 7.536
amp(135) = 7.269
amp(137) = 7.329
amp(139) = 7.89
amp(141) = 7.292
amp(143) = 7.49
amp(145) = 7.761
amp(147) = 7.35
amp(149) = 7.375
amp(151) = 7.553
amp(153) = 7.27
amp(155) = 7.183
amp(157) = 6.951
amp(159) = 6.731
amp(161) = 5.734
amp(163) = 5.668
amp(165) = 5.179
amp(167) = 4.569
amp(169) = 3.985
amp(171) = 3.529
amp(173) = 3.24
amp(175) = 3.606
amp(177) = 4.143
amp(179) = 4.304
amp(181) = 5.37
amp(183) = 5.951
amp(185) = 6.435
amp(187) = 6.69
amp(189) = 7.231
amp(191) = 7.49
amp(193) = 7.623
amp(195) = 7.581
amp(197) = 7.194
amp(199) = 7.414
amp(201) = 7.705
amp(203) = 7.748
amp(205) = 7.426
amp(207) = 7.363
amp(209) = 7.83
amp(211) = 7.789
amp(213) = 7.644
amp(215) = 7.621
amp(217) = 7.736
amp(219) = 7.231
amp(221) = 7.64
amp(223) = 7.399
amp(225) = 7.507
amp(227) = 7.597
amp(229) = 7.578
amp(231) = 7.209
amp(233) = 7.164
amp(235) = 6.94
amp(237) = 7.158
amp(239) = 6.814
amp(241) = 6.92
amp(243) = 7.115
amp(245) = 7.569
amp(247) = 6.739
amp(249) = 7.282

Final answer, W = 0.18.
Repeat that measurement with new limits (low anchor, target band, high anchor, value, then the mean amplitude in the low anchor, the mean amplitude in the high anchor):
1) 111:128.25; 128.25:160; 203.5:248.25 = 0.014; 7.5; 7.37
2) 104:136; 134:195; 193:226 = 0.203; 7.47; 7.55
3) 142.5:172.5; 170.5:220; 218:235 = 0.050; 6.22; 7.39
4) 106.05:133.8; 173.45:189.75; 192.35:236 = 0.362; 7.47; 7.5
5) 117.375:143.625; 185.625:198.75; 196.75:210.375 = 0.038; 7.5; 7.55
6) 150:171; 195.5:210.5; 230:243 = -0.150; 5.96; 7.04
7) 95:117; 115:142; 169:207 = -0.059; 7.48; 6.12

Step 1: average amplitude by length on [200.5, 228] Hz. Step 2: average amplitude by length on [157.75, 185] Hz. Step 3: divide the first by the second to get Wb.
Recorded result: 1.6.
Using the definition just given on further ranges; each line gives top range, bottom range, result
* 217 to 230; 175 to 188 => 1.41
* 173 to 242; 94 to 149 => 0.92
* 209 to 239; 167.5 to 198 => 1.33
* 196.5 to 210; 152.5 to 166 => 1.19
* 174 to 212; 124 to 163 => 0.92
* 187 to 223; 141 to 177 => 1.27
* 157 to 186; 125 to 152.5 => 0.66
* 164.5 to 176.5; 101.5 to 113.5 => 0.54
